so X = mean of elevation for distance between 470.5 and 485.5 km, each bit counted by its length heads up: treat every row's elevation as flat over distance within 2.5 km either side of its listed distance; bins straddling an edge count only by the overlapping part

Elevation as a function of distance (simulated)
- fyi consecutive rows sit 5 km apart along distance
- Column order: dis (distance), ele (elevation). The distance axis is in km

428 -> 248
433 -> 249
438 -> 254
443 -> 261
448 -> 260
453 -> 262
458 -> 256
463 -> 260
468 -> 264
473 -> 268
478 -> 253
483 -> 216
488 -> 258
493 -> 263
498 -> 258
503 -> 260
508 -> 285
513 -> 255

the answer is 246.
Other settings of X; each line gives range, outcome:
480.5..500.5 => 249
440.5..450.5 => 260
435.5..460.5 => 259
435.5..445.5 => 258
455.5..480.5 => 260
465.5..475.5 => 266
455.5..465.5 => 258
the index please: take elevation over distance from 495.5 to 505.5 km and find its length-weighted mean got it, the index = 259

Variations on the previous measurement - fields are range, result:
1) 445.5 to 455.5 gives 261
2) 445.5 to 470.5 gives 260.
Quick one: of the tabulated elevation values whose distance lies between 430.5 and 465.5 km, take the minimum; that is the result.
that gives 249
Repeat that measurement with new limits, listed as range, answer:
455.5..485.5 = 216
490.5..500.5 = 258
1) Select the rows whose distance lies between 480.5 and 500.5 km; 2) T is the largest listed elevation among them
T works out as 263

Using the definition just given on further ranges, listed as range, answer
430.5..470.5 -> 264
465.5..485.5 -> 268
